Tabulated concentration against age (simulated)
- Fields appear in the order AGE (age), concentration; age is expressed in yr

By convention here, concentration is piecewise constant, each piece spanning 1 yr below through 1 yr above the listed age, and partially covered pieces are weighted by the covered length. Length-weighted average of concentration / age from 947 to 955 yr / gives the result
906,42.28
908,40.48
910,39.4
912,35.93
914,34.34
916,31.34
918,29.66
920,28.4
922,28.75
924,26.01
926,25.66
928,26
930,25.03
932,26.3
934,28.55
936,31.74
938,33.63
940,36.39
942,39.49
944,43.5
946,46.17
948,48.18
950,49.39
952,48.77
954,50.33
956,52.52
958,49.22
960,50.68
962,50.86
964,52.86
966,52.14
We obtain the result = 49.2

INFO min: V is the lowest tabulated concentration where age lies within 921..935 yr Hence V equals 25.03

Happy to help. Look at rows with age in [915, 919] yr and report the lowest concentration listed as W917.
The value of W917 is 29.66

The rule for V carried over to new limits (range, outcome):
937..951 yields 33.63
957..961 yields 49.22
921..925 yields 26.01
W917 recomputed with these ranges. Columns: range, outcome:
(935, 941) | 31.74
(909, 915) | 34.34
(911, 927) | 25.66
